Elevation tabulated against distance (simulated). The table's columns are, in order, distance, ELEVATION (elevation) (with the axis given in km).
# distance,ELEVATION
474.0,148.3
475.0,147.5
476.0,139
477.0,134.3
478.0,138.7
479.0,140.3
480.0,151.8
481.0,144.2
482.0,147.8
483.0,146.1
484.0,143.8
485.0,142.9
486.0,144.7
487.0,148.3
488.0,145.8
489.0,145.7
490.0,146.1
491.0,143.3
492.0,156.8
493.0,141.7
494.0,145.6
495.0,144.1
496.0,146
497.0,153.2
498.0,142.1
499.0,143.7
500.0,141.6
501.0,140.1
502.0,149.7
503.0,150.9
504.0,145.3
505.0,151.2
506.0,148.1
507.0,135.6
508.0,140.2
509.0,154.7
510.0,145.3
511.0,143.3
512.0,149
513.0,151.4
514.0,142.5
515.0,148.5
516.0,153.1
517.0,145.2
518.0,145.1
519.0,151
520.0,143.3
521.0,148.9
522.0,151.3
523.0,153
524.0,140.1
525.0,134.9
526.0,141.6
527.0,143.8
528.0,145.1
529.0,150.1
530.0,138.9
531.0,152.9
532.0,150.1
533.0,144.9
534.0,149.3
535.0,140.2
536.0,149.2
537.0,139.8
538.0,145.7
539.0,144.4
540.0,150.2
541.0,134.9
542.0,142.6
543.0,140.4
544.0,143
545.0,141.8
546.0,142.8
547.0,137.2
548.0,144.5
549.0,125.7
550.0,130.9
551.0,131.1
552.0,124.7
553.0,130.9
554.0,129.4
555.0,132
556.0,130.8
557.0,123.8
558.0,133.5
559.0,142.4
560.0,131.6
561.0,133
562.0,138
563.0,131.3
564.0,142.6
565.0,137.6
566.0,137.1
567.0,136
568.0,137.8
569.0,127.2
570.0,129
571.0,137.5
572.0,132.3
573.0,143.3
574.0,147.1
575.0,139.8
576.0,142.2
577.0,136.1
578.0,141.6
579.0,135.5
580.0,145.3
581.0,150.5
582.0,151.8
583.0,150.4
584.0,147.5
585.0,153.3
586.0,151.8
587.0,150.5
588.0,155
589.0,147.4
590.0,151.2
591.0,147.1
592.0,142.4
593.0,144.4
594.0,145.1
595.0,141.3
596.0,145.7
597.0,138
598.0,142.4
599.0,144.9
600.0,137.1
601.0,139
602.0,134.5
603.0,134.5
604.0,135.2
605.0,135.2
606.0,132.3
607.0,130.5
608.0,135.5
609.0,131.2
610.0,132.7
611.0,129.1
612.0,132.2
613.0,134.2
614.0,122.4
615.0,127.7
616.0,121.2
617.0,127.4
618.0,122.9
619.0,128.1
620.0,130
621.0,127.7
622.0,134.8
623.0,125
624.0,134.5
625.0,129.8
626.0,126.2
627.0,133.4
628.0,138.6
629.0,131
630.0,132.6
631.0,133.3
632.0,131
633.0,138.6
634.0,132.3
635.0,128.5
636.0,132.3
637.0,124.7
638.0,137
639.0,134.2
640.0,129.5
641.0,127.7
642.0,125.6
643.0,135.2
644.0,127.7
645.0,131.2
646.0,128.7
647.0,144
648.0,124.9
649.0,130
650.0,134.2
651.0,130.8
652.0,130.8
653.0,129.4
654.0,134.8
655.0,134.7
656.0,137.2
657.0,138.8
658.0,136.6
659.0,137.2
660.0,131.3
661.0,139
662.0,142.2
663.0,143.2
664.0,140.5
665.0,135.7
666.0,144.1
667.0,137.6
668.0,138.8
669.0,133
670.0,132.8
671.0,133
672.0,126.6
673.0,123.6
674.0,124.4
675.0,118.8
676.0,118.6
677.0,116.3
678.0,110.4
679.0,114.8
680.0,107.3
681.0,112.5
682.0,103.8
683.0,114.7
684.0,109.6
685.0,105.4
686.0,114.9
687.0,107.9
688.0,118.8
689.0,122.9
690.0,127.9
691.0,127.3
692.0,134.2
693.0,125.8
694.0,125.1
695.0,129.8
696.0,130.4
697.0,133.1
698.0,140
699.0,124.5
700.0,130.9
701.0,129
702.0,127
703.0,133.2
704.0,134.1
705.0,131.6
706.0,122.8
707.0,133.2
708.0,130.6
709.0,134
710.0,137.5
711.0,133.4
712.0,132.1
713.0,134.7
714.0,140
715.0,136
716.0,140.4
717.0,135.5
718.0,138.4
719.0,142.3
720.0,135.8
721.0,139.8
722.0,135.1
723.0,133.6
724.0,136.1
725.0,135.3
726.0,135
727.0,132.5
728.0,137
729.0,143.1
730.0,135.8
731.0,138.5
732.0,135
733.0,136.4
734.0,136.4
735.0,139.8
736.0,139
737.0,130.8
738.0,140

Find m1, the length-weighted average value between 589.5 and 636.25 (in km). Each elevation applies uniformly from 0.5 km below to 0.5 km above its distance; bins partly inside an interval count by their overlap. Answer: 134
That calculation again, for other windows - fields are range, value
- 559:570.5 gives 135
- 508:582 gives 141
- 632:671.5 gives 134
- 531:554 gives 140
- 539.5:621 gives 138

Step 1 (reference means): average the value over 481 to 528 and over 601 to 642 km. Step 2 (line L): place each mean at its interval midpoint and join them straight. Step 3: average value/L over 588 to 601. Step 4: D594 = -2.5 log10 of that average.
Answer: -0.08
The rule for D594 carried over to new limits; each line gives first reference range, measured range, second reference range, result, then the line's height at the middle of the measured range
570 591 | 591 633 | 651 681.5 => 0.047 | 140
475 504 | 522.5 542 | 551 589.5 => -0.021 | 142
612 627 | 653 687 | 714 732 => 0.048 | 133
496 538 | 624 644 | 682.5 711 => 0.013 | 133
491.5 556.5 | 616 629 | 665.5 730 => 0.045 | 135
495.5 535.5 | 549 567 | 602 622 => 0.050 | 139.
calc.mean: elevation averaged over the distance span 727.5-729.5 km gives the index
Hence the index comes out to 140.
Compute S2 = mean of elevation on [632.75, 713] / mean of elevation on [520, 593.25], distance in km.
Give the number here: 0.91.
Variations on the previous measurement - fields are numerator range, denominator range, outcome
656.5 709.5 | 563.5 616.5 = 0.91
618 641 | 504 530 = 0.90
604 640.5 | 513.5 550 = 0.91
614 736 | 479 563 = 0.91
